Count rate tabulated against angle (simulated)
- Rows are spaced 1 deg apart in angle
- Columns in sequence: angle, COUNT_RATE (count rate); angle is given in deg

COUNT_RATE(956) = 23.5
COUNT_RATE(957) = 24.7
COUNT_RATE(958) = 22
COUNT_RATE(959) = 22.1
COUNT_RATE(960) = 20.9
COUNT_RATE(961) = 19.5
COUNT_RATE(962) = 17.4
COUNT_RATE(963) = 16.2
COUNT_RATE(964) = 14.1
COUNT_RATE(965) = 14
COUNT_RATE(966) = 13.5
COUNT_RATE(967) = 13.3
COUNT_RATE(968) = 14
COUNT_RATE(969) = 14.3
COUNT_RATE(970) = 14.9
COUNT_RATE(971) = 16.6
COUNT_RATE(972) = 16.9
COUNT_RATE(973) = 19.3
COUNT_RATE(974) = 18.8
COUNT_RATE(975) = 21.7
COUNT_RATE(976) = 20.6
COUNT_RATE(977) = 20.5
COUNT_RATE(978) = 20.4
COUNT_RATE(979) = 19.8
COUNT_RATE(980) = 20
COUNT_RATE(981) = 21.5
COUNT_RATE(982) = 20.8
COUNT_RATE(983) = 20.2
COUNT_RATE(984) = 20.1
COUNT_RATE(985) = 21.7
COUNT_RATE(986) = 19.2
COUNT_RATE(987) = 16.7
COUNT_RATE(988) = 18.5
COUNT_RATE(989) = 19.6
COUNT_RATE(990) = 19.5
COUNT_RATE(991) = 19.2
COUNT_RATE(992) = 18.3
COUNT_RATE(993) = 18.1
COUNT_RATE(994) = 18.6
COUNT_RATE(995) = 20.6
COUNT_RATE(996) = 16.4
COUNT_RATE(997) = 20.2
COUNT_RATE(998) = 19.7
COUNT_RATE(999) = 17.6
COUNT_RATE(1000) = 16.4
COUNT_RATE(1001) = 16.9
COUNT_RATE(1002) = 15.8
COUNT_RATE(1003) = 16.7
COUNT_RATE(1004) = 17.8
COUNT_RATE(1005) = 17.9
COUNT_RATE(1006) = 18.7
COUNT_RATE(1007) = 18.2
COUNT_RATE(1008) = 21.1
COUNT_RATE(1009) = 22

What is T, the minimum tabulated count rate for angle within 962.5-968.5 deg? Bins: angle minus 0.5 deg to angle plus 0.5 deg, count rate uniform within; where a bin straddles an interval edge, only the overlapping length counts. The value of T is 13.3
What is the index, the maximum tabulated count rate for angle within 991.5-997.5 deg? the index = 20.6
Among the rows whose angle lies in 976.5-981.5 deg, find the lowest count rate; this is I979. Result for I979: 19.8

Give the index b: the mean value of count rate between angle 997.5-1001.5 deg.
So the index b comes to 17.6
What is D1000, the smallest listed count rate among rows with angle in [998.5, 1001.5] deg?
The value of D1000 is 16.4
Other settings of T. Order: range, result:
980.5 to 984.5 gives 20.1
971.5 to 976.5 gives 16.9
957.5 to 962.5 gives 17.4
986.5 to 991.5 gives 16.7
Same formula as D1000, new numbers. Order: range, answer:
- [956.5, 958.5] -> 22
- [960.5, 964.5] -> 14.1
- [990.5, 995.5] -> 18.1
